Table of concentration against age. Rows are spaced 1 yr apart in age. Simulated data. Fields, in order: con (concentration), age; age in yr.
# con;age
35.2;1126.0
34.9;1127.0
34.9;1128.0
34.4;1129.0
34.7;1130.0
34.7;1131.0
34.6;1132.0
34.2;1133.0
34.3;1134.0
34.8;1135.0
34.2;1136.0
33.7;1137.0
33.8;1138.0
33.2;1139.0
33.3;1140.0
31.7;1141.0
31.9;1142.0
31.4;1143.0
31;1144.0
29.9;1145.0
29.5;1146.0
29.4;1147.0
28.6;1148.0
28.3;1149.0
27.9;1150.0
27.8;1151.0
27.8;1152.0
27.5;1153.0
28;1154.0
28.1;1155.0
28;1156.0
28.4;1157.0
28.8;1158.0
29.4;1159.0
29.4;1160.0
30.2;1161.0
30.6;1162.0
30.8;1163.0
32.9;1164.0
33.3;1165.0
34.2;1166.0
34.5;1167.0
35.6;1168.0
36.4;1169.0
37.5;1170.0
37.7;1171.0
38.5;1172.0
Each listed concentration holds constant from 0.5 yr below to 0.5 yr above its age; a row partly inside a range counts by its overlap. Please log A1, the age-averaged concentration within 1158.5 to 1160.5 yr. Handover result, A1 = 29.4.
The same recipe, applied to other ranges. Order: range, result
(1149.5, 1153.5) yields 27.8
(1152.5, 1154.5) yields 27.8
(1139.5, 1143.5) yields 32.1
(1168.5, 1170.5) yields 37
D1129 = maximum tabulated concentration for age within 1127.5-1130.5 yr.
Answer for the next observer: 34.9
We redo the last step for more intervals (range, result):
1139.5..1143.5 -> 33.3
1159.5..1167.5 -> 34.5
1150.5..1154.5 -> 28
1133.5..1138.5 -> 34.8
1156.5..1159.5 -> 29.4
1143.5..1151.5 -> 31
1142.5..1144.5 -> 31.4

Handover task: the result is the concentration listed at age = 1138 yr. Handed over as 33.8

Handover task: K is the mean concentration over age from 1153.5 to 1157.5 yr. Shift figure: 28.1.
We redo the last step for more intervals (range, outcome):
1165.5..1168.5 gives 34.8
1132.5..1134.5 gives 34.2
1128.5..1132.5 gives 34.6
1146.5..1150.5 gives 28.6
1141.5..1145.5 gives 31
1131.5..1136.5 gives 34.4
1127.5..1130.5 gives 34.7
